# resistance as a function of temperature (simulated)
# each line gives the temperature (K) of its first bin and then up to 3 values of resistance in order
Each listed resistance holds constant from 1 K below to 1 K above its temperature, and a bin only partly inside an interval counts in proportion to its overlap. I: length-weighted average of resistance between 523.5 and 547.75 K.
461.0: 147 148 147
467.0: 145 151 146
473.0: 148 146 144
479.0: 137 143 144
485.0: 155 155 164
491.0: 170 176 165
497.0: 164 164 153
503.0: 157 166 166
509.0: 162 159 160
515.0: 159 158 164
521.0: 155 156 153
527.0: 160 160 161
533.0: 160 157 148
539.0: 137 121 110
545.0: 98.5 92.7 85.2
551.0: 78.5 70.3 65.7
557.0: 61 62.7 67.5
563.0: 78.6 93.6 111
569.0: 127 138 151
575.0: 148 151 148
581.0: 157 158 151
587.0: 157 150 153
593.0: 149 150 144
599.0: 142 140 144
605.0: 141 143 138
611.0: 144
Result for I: 139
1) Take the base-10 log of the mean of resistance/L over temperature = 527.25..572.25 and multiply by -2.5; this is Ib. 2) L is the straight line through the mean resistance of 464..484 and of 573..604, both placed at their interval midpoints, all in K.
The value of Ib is 0.33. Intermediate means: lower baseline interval 145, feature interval 109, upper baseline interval 150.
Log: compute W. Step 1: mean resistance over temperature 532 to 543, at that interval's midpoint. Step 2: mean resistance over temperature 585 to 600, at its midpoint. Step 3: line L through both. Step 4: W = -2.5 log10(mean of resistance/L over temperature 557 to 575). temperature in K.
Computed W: 0.37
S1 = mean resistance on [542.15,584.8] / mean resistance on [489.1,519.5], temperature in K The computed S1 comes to 0.7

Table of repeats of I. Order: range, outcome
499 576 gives 130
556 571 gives 89.4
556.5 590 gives 125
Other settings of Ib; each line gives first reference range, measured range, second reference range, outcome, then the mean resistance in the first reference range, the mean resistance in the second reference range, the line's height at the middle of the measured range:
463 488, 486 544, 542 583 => -0.22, 147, 106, 128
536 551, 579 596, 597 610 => -0.15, 111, 142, 133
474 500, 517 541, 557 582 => -0.13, 156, 117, 136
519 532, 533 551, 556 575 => 0.15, 158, 102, 135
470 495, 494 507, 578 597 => -0.06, 153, 152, 153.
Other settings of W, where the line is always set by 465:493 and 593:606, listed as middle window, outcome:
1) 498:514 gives -0.08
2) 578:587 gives -0.07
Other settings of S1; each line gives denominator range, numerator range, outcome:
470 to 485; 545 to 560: 0.52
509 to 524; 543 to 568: 0.51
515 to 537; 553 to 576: 0.63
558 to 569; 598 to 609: 1.63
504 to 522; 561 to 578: 0.75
